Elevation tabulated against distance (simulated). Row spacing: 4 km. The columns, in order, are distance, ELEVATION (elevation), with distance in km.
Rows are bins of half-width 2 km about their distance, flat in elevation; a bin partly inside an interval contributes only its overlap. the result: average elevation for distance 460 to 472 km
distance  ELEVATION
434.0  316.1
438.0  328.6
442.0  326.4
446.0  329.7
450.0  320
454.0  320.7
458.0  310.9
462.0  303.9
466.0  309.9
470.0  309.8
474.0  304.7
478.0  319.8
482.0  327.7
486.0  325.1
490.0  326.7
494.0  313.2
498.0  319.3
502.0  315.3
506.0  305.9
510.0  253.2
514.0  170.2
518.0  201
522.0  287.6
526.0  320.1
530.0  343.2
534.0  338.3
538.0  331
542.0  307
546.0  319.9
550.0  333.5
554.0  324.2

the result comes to 308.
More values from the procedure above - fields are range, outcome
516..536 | 298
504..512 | 280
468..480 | 311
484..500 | 321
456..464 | 307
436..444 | 328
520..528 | 304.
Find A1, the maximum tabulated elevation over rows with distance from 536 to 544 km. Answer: 331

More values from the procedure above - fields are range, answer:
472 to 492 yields 327.7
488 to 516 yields 326.7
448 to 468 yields 320.7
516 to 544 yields 343.2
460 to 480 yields 319.8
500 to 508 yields 315.3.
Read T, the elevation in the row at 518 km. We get 201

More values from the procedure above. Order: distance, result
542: 307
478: 319.8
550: 333.5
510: 253.2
